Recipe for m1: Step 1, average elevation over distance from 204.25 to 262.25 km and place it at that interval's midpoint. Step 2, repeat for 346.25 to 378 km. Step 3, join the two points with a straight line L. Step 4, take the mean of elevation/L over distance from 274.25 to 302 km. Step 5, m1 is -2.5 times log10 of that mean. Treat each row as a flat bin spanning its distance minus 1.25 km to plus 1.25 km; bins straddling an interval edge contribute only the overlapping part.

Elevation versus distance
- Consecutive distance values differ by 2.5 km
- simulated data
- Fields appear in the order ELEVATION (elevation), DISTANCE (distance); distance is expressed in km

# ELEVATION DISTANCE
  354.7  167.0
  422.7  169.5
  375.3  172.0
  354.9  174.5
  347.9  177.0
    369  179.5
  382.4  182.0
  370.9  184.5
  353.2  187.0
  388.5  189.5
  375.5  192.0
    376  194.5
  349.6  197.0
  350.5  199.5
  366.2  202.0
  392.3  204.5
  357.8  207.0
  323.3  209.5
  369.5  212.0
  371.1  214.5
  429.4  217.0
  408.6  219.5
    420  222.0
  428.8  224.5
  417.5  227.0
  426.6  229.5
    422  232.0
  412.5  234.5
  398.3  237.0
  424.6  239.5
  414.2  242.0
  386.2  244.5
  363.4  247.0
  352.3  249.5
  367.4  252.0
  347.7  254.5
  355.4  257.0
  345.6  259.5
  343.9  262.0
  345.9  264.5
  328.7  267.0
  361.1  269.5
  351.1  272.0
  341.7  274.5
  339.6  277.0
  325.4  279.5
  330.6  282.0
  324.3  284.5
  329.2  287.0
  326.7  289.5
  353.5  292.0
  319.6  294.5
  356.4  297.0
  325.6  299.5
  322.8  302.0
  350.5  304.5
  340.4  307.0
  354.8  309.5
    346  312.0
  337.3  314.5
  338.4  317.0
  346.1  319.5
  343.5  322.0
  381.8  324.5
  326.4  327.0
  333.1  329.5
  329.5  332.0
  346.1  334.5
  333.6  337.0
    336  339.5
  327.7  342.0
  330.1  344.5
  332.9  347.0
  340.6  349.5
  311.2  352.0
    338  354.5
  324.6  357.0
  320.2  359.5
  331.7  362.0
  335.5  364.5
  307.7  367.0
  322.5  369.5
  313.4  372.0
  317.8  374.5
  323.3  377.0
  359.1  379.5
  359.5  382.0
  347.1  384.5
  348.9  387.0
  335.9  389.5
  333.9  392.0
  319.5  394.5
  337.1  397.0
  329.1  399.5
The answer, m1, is 0.09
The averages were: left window 387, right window 324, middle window 333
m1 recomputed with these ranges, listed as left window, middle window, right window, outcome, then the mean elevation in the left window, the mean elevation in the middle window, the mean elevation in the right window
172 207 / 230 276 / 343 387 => -0.050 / 367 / 371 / 331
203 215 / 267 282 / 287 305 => 0.002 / 362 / 341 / 335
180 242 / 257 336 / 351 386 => 0.050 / 388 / 340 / 330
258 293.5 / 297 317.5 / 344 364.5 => -0.018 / 339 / 341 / 329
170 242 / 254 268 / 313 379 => 0.061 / 385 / 345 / 332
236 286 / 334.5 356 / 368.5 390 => 0.034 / 357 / 332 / 337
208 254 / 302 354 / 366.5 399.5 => 0.053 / 395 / 339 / 333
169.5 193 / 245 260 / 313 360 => -0.007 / 371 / 357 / 336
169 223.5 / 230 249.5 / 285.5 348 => -0.111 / 375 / 401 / 339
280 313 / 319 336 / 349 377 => -0.042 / 337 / 344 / 323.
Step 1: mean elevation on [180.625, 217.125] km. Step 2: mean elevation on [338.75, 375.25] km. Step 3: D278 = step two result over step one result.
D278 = 0.88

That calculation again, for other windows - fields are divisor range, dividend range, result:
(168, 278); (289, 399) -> 0.89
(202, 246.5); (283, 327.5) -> 0.85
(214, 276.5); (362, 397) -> 0.87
